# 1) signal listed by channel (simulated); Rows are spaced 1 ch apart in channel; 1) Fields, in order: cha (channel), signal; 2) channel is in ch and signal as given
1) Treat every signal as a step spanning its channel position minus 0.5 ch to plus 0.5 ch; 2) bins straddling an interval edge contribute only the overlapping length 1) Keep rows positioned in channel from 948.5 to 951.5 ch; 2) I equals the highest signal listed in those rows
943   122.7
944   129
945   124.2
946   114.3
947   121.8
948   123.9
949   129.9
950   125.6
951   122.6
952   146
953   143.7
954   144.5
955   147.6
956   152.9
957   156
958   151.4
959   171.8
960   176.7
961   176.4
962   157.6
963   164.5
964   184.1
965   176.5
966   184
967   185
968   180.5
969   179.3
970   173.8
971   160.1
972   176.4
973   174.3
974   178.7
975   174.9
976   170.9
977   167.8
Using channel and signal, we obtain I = 129.9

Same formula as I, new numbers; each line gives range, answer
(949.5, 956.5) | 152.9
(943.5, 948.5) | 129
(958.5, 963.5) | 176.7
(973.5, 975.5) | 178.7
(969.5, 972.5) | 176.4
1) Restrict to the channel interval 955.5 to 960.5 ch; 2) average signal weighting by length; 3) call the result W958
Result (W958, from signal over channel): 162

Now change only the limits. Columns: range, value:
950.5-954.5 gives 139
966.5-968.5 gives 183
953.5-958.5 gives 150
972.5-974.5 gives 176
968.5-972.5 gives 172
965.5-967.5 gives 184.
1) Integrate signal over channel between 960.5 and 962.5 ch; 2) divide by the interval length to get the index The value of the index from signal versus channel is 167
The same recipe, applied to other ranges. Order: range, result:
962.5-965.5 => 175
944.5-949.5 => 123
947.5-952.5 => 130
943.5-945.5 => 127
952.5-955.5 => 145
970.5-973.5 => 170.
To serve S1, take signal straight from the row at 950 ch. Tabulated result 125.6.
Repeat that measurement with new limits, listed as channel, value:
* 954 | 144.5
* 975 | 174.9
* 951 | 122.6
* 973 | 174.3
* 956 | 152.9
